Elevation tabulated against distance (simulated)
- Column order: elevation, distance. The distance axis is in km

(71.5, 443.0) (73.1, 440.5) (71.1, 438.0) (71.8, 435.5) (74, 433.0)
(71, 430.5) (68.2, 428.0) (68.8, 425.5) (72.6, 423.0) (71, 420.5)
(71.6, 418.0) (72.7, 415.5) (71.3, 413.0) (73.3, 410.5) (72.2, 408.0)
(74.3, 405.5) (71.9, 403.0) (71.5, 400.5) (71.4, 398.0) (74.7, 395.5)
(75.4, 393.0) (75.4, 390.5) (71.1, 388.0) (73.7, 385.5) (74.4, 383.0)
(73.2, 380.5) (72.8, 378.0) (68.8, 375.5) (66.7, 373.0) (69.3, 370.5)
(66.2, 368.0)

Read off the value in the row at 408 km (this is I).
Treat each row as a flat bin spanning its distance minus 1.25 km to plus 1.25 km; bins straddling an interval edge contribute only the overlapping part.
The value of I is 72.2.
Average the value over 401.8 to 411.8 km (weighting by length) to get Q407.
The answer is 72.9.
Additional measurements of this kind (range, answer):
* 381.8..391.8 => 73.7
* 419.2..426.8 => 70.8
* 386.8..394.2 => 74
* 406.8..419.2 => 72.2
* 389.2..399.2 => 74.2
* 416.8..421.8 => 71.3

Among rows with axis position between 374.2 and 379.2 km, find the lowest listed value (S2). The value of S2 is 68.8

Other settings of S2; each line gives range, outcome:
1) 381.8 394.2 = 71.1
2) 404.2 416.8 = 71.3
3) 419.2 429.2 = 68.2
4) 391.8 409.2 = 71.4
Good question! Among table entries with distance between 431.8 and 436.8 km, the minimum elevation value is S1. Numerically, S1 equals 71.8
